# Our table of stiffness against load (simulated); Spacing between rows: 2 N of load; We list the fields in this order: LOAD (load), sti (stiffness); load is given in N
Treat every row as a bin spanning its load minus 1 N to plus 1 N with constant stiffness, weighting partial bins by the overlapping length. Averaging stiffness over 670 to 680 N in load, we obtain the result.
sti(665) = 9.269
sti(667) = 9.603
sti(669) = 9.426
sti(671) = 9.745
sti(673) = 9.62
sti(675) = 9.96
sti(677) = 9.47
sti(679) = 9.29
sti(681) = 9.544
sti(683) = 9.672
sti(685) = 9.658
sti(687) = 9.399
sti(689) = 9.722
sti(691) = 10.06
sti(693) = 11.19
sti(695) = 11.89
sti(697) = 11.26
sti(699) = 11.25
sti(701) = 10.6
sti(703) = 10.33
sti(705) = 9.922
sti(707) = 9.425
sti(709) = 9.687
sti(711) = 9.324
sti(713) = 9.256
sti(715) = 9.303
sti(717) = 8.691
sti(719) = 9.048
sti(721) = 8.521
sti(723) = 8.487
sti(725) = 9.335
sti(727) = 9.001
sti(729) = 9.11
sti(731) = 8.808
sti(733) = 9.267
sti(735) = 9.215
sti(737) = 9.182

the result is 9.62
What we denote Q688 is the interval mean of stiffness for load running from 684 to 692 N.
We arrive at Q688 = 9.71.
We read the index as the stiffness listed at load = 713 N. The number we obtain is 9.256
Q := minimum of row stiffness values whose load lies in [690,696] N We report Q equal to 10.06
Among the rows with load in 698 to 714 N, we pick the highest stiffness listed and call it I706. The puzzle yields 11.25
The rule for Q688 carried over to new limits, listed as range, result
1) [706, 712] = 9.48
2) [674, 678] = 9.71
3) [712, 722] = 8.96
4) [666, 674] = 9.6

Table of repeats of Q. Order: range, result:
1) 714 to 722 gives 8.521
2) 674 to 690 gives 9.29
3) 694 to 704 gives 10.33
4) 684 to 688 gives 9.399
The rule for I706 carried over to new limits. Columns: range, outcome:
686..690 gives 9.722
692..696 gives 11.89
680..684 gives 9.672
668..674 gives 9.745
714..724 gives 9.303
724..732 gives 9.335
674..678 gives 9.96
